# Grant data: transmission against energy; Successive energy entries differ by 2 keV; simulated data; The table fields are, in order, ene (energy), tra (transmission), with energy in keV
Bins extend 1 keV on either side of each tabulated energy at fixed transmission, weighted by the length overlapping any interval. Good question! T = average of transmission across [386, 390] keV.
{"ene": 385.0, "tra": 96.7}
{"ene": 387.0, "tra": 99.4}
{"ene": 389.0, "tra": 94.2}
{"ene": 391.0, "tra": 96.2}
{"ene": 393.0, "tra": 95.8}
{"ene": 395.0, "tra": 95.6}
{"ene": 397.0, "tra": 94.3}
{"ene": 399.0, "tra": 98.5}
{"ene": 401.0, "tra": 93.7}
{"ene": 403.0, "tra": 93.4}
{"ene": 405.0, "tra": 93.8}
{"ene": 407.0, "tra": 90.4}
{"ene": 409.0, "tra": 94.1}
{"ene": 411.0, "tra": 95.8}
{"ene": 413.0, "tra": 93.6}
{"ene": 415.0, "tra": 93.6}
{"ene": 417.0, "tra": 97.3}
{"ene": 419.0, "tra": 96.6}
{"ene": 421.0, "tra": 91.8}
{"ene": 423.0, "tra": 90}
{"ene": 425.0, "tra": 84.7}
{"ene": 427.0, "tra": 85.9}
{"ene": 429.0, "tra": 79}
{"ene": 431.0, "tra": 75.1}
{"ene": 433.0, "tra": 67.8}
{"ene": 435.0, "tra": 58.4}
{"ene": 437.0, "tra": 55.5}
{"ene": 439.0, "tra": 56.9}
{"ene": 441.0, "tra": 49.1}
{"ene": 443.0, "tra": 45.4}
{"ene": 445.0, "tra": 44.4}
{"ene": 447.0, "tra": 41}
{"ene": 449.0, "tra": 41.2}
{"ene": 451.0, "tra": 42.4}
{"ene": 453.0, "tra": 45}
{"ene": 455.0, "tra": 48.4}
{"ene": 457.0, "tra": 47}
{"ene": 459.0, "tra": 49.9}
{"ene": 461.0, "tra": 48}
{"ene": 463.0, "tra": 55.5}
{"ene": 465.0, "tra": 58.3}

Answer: 96.8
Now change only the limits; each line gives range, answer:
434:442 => 55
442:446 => 44.9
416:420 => 96.9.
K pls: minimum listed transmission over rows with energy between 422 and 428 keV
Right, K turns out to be 84.7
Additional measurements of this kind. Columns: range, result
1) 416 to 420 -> 96.6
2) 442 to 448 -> 41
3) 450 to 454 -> 42.4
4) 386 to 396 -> 94.2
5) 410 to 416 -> 93.6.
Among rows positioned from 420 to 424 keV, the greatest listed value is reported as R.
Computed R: 91.8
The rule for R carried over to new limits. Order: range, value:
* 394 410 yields 98.5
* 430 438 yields 75.1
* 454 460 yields 49.9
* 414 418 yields 97.3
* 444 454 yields 45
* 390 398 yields 96.2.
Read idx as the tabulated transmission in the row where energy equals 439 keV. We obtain 56.9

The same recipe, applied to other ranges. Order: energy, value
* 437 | 55.5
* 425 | 84.7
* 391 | 96.2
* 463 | 55.5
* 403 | 93.4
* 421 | 91.8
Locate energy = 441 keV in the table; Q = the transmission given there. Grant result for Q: 49.1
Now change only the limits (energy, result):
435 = 58.4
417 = 97.3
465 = 58.3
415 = 93.6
